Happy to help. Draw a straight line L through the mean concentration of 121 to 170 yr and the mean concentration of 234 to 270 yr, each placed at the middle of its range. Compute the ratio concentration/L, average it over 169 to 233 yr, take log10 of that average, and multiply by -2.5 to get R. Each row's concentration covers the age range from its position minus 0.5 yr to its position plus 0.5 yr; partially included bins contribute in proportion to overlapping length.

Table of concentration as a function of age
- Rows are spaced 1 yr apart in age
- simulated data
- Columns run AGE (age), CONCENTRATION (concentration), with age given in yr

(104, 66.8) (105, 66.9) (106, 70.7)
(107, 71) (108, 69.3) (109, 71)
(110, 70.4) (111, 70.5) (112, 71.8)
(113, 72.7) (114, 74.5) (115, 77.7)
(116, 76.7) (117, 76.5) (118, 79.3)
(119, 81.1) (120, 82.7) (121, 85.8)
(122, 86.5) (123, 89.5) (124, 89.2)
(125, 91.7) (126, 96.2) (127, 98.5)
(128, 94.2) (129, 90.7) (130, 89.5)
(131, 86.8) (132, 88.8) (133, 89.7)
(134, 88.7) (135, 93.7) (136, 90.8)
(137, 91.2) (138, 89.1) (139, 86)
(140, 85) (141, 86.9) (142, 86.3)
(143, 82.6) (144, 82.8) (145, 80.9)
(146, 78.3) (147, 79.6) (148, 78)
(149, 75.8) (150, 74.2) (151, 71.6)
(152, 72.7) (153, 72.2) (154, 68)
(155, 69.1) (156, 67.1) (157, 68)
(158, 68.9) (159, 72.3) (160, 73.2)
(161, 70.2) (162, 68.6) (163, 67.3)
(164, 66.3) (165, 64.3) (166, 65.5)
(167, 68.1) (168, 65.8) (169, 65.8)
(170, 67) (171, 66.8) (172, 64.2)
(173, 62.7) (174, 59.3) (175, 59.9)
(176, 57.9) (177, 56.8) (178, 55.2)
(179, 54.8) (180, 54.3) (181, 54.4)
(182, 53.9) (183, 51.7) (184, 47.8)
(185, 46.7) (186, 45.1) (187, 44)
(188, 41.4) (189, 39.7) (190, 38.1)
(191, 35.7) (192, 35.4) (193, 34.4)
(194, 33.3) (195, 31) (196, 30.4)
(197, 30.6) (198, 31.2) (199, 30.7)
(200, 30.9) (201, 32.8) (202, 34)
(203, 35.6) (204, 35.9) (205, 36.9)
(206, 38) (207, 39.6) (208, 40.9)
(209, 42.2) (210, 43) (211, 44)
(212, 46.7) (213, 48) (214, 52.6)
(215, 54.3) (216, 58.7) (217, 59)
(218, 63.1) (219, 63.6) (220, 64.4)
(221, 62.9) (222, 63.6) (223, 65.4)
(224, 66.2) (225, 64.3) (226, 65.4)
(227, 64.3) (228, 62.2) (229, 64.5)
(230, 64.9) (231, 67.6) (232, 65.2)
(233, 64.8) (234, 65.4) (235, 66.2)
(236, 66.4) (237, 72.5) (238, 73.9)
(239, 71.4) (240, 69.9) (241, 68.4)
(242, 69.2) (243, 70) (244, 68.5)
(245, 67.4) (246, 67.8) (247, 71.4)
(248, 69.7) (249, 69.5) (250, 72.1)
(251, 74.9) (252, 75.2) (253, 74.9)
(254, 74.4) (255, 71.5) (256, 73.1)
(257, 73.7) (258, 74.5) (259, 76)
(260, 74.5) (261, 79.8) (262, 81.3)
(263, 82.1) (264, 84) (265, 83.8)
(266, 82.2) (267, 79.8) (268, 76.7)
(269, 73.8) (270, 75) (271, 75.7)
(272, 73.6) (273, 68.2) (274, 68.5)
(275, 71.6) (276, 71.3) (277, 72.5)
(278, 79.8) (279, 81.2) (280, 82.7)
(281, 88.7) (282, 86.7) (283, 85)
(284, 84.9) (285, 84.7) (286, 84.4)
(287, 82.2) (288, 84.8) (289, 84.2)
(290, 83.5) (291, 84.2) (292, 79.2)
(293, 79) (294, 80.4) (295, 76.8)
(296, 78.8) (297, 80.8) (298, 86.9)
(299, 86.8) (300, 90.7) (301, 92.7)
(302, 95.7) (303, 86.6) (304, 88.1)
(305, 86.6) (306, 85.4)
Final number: 0.45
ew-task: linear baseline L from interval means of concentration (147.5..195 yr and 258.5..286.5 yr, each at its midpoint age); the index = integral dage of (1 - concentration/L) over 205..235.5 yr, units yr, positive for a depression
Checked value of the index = 5.1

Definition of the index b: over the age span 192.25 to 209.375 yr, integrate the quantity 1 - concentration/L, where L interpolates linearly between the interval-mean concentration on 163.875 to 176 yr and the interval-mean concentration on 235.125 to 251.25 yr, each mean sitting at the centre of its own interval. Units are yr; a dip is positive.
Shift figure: 8.3 yr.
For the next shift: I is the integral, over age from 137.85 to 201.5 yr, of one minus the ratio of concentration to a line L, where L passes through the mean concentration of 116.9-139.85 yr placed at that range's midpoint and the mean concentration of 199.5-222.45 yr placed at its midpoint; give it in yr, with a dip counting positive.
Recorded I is 8.7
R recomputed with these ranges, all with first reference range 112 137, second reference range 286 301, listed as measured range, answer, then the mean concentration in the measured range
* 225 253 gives 0.22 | 68.5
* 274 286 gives 0.04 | 80.5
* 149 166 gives 0.22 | 69.7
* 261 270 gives 0.05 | 80.1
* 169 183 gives 0.40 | 59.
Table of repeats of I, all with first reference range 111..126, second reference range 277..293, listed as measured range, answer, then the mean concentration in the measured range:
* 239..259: 2.7 yr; 71.5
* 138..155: 0.6 yr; 78.8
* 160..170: 1.8 yr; 67.2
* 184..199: 8.2 yr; 37.1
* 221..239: 3.6 yr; 66.1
